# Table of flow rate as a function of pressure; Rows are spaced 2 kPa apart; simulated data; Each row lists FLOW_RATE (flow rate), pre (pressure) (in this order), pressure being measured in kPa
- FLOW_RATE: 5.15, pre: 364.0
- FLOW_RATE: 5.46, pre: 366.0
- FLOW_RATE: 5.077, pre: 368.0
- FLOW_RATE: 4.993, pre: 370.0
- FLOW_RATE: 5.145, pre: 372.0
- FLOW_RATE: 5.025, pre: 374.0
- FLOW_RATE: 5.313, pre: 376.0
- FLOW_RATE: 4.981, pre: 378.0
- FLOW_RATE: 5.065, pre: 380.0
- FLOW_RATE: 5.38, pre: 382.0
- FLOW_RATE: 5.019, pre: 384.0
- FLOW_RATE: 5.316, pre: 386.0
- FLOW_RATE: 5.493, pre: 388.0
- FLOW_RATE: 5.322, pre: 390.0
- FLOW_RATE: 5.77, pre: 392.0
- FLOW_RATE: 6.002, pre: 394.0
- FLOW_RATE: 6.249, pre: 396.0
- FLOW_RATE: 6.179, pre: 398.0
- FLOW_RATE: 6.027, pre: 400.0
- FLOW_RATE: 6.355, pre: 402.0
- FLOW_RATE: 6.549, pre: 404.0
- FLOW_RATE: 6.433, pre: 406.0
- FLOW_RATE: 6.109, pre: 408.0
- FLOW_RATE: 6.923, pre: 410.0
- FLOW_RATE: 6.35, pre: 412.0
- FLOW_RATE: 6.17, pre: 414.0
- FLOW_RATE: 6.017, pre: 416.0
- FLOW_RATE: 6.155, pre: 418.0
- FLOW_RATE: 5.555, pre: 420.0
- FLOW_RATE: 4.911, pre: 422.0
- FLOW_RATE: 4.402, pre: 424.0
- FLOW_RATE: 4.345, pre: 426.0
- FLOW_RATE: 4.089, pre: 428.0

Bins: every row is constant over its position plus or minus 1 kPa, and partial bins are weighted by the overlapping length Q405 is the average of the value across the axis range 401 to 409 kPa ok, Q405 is 6.36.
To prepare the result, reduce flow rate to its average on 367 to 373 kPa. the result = 5.07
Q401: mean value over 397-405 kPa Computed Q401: 6.28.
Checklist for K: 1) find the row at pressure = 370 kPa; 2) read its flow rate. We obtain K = 4.993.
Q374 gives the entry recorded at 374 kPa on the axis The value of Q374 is 5.025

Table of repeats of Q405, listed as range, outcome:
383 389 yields 5.28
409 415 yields 6.48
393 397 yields 6.13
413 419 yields 6.11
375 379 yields 5.15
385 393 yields 5.48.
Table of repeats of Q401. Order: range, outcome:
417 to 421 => 5.86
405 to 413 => 6.45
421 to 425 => 4.66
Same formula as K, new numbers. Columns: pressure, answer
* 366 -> 5.46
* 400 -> 6.027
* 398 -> 6.179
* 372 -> 5.145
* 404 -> 6.549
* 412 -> 6.35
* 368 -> 5.077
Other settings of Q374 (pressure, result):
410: 6.923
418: 6.155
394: 6.002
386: 5.316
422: 4.911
